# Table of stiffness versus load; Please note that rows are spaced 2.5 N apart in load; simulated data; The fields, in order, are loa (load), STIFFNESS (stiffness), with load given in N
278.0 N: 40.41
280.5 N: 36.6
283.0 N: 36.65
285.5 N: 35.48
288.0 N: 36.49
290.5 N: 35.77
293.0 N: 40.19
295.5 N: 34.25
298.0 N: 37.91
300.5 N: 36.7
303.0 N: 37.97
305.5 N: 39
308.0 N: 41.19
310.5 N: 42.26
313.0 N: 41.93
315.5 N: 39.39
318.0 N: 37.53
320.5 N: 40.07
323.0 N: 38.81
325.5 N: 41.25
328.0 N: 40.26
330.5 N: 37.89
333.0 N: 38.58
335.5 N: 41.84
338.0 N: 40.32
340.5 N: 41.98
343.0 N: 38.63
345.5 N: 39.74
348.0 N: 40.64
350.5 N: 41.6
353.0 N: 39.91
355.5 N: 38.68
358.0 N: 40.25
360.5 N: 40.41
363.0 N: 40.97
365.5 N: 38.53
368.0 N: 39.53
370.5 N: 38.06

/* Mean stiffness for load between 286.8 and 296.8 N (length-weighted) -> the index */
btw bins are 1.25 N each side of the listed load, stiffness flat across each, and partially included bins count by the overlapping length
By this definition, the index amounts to 36.7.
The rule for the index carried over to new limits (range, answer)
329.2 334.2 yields 38.3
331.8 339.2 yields 40.3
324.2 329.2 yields 40.7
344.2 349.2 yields 40.2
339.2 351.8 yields 40.5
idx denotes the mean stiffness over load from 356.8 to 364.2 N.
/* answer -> 40.5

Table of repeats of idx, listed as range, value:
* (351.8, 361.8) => 39.8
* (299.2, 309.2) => 38.7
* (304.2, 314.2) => 41.1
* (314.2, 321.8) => 39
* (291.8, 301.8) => 37.3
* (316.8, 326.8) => 39.4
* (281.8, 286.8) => 36.1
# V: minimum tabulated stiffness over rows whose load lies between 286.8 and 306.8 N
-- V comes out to 34.25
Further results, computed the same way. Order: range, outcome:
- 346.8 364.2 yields 38.68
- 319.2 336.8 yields 37.89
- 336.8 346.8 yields 38.63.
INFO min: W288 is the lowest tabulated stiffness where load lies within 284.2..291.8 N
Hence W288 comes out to 35.48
